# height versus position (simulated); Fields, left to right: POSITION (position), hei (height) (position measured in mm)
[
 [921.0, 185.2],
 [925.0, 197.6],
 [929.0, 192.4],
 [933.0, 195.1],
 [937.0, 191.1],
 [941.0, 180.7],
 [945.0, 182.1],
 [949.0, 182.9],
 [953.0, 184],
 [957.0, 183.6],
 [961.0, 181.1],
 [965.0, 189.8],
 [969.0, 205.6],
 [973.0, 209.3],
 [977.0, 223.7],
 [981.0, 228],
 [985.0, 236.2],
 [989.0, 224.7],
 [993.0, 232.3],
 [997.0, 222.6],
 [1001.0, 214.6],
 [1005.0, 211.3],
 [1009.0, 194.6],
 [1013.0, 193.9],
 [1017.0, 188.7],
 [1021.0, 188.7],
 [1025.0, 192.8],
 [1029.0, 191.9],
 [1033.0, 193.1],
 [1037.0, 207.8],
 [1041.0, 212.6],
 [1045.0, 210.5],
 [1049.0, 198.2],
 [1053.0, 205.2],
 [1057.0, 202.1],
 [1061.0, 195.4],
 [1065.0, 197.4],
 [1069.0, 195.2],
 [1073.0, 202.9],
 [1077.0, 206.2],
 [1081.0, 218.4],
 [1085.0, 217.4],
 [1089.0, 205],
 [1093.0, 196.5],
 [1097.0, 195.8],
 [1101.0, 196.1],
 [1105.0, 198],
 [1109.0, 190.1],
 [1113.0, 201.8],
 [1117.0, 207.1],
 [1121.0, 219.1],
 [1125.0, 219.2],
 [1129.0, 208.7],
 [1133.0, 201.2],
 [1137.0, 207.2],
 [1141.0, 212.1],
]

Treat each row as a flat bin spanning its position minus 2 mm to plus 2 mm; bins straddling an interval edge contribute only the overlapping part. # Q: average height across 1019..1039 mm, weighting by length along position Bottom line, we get 195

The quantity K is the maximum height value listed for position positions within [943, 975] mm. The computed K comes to 209.3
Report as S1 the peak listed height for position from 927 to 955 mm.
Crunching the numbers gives 195.1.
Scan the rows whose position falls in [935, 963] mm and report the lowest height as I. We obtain 180.7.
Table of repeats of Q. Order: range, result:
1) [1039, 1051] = 207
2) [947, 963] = 183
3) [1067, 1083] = 206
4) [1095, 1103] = 196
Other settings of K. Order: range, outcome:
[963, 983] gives 228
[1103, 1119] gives 207.1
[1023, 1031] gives 192.8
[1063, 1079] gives 206.2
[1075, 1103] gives 218.4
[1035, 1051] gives 212.6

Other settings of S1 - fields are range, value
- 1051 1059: 205.2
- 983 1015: 236.2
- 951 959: 184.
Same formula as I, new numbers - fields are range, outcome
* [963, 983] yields 189.8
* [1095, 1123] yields 190.1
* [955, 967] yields 181.1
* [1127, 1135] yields 201.2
